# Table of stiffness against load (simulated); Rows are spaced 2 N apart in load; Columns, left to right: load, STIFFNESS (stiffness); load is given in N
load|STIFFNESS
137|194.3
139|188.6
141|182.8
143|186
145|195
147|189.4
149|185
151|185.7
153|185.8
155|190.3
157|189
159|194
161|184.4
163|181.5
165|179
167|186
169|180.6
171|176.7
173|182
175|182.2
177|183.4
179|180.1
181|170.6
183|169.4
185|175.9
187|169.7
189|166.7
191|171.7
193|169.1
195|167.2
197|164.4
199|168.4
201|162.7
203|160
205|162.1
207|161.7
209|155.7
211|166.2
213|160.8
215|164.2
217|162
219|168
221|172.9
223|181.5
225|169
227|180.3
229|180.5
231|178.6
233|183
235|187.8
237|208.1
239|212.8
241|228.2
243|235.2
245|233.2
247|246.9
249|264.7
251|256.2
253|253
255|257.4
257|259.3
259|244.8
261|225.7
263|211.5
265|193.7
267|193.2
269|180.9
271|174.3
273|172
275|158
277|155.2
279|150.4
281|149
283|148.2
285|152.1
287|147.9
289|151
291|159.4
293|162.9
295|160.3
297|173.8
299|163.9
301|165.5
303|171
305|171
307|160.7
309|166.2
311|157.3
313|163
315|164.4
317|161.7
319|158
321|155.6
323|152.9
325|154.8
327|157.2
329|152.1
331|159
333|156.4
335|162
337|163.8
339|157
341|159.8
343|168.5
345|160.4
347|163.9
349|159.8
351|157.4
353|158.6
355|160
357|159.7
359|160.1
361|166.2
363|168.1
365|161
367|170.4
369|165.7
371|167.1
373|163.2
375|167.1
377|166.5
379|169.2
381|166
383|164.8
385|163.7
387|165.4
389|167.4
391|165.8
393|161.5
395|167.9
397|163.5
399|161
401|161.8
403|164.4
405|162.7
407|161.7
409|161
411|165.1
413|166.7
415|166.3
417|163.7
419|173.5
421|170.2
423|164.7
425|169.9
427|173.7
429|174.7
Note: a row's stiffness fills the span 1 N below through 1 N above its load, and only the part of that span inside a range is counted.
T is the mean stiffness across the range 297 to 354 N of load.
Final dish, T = 161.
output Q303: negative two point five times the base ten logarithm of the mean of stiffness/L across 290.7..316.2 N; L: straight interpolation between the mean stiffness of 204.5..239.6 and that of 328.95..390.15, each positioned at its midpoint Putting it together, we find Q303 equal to 0.02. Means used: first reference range 175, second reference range 163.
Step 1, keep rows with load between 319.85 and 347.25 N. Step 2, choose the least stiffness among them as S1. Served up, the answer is 152.1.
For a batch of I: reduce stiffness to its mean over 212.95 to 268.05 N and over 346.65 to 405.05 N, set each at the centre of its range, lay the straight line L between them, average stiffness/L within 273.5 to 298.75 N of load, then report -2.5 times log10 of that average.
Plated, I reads 0.23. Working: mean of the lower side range 208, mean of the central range 156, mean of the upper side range 164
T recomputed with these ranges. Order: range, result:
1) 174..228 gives 169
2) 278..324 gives 159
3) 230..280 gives 211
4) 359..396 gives 166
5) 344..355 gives 160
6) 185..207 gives 166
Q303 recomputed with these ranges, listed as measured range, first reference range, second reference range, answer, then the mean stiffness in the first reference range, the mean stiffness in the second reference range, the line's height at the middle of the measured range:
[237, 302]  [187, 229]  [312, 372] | -0.19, 167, 161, 164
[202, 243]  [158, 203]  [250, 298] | 0.01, 175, 187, 181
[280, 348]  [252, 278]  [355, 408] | 0.18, 206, 165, 189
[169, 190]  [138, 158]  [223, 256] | 0.13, 188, 216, 198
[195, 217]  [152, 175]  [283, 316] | 0.09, 184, 161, 177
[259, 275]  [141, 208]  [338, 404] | -0.14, 178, 164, 171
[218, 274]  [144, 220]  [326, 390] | -0.22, 175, 163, 170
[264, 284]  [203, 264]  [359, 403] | 0.15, 202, 165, 192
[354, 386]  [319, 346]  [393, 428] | -0.02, 158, 166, 162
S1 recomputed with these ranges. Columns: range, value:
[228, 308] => 147.9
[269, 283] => 148.2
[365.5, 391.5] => 163.2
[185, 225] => 155.7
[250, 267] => 193.2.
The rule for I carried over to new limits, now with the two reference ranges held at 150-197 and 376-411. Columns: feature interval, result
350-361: 0.05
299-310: 0.02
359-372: 0.00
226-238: -0.07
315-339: 0.07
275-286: 0.14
